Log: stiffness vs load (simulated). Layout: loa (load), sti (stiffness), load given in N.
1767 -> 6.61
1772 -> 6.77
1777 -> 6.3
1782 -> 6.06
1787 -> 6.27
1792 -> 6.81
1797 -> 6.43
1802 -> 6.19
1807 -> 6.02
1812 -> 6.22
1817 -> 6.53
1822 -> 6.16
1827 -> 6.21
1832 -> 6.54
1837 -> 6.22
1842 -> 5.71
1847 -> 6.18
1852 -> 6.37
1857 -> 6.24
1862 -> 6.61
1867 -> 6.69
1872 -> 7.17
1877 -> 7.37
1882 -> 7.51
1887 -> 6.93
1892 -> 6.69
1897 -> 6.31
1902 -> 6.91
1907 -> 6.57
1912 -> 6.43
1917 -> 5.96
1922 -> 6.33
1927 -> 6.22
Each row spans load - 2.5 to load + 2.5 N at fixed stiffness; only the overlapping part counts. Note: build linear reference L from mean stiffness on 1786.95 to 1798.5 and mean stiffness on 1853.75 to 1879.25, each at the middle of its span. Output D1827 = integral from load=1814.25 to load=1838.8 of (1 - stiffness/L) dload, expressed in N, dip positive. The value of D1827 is 1.23 N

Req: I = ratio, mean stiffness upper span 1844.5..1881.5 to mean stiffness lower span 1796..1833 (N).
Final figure 1.07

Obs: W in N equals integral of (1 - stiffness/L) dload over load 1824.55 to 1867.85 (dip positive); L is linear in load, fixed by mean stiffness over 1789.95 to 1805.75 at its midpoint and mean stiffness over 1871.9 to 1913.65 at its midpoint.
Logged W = 2.4 N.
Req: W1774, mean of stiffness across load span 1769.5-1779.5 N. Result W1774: 6.53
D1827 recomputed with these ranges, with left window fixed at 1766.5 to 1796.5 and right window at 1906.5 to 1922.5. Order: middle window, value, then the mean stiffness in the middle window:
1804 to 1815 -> 0.48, 6.14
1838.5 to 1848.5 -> 0.68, 5.95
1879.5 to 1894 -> -1.67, 7.06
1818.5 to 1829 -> 0.31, 6.22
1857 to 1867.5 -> -0.31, 6.54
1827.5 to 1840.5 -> 0.18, 6.3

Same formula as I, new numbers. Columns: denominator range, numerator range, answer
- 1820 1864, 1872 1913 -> 1.10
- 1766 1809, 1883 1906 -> 1.06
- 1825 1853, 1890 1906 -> 1.07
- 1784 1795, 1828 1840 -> 0.97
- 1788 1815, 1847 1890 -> 1.08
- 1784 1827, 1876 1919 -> 1.06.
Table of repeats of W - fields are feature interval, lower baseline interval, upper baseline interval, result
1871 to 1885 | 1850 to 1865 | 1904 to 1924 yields -2.1 N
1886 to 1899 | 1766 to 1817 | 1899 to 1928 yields -0.4 N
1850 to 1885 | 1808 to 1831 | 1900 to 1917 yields -2.4 N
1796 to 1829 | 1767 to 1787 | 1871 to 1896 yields 1.9 N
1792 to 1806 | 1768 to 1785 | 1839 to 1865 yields 0.0 N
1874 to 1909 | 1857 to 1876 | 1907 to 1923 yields -2.0 N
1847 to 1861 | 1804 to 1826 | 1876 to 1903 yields 0.6 N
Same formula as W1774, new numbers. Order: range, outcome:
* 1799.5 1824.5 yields 6.22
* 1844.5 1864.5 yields 6.35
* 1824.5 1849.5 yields 6.17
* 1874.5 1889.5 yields 7.27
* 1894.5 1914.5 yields 6.55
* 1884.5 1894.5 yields 6.81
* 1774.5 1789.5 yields 6.21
